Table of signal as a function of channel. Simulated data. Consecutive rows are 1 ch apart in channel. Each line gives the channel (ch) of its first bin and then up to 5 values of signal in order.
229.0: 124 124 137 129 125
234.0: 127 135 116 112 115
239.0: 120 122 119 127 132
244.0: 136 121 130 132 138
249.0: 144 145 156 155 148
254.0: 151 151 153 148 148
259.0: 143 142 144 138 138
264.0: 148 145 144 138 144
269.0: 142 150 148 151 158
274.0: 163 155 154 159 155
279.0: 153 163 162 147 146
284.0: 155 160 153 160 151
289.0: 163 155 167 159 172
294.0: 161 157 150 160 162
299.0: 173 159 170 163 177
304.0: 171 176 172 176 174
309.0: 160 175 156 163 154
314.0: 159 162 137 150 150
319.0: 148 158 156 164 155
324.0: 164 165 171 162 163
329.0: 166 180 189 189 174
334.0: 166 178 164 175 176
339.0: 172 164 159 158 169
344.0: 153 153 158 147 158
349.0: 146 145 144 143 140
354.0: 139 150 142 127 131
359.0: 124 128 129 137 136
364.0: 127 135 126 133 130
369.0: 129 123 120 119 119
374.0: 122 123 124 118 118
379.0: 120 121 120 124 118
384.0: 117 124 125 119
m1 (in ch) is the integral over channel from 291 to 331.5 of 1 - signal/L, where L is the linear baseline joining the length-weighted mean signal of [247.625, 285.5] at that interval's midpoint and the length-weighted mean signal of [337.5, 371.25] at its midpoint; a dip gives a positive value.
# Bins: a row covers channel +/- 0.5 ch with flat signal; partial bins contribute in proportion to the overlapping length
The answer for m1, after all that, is -4.8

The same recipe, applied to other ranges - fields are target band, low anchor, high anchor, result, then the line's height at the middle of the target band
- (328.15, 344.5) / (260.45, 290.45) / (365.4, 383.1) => -4.5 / 134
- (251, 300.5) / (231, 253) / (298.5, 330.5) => -2.4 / 146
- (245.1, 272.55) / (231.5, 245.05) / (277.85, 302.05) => -1.4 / 138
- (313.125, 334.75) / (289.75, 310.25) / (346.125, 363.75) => -1.3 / 155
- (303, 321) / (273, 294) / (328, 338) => 0.6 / 168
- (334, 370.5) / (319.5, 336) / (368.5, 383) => -0.3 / 144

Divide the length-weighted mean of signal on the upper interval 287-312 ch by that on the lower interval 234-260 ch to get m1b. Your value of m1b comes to 1.21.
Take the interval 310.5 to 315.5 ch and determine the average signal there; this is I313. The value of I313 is 159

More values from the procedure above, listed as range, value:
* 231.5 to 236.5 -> 126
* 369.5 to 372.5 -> 121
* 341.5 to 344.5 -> 160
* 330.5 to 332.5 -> 189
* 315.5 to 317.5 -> 144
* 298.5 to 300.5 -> 166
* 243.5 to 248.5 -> 131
